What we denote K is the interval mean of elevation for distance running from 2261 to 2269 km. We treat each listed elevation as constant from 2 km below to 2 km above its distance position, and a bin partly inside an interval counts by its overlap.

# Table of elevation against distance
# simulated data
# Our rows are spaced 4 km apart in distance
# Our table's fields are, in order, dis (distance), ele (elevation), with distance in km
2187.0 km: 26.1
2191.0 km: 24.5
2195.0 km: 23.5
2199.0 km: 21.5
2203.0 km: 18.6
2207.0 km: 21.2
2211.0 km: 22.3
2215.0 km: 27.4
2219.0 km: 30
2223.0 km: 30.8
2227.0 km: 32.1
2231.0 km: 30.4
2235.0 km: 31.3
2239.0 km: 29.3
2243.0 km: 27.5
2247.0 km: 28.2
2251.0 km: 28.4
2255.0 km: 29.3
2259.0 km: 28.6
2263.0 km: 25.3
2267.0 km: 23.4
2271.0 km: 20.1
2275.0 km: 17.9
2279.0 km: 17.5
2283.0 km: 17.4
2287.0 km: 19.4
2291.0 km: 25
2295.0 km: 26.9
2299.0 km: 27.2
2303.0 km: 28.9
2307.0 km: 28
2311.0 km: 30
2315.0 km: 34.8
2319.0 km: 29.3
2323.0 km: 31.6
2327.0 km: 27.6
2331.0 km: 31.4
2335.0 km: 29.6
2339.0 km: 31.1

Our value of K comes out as 24.4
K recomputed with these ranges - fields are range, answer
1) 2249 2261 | 28.8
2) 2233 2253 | 28.9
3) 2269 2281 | 18.5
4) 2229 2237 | 30.9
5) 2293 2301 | 27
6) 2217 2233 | 30.8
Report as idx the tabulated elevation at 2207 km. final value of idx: 21.2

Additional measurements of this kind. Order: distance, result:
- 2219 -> 30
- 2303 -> 28.9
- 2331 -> 31.4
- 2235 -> 31.3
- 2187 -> 26.1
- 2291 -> 25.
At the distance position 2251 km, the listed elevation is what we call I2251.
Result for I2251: 28.4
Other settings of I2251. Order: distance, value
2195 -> 23.5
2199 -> 21.5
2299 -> 27.2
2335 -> 29.6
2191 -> 24.5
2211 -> 22.3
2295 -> 26.9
